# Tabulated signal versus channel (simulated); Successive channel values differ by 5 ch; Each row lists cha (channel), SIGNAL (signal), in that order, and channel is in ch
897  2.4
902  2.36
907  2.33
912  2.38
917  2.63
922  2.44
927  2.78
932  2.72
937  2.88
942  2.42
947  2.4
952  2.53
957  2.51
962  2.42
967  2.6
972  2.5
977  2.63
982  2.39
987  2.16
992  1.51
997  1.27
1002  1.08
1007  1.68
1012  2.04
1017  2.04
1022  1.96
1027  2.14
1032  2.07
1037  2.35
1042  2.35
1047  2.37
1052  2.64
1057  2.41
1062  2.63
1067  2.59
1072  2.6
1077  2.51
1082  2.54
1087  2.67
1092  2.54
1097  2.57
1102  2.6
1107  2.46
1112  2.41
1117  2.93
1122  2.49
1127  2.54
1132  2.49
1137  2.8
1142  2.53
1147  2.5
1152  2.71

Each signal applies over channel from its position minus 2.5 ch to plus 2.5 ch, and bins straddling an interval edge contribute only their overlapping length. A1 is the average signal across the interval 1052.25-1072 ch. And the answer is 2.56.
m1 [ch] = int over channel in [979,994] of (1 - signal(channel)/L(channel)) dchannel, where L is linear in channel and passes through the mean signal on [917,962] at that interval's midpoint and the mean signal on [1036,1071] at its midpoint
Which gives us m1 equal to 2.9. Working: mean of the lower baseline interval 2.58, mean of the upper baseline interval 2.49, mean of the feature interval 2.06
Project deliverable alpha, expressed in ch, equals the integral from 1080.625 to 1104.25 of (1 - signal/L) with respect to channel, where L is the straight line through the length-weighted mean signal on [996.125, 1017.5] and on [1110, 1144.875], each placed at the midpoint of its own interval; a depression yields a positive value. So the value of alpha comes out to -2.8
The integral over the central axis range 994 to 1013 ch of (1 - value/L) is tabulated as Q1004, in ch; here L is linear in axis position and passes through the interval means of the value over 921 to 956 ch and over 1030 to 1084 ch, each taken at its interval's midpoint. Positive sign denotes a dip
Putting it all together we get 7.9 ch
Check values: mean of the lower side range 2.6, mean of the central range 1.48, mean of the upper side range 2.46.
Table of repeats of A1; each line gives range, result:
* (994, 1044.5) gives 1.89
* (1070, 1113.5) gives 2.55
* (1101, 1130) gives 2.57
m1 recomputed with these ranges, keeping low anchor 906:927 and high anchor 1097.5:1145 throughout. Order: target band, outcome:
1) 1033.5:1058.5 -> 1.4 ch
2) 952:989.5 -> 0.8 ch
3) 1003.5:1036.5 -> 7.2 ch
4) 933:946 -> -0.7 ch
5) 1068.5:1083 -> 0.0 ch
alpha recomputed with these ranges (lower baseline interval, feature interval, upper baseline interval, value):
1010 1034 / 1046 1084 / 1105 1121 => -3.9 ch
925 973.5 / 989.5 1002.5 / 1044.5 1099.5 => 6.3 ch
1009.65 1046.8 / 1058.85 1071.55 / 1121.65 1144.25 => -1.6 ch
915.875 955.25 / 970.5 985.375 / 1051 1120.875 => 0.6 ch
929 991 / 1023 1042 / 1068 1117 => 2.6 ch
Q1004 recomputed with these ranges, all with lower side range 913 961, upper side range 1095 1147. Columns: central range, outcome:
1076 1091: 0.0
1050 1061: 0.2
